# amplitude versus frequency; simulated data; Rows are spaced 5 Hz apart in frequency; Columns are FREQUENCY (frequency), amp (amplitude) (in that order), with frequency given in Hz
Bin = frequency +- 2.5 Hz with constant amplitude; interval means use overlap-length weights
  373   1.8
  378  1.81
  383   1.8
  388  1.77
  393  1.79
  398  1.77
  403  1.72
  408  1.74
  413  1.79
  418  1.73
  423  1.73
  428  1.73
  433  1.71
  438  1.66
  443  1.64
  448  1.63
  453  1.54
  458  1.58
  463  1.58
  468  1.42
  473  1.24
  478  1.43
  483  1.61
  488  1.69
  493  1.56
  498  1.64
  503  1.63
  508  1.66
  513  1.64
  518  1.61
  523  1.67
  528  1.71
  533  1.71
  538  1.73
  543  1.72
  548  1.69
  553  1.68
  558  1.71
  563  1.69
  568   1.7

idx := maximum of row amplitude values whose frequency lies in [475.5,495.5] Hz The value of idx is 1.69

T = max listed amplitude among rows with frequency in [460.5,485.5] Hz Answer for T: 1.61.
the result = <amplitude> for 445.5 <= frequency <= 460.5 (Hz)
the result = 1.58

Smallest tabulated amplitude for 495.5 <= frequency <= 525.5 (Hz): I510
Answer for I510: 1.61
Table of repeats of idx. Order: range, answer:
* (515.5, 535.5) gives 1.71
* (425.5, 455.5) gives 1.73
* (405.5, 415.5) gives 1.79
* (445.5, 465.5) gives 1.63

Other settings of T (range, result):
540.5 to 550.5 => 1.72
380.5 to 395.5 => 1.8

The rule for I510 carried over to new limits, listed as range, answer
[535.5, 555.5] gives 1.68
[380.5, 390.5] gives 1.77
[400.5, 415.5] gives 1.72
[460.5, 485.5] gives 1.24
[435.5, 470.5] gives 1.42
